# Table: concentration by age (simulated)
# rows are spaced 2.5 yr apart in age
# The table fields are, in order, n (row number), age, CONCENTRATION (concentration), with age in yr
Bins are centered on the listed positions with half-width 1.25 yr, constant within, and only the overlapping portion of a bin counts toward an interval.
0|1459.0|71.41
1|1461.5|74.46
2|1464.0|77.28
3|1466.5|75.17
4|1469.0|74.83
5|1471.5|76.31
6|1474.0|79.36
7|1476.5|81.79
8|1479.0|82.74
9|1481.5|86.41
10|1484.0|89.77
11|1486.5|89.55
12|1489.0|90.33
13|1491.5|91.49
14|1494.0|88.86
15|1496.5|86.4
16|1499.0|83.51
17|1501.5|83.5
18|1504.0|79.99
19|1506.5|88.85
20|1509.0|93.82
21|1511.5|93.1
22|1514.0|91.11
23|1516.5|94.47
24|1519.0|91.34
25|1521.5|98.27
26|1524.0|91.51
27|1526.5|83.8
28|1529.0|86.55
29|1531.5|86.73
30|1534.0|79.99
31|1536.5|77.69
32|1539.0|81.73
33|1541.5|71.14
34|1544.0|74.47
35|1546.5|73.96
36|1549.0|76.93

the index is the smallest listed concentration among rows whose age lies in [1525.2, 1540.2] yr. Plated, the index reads 77.69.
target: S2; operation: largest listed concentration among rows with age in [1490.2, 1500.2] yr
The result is 91.49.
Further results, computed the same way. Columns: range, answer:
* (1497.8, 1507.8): 88.85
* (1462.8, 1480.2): 82.74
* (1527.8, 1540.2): 86.73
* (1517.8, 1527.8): 98.27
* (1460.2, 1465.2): 77.28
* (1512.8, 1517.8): 94.47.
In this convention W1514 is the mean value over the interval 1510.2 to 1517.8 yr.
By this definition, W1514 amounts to 92.9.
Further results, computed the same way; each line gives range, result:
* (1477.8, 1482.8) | 84.6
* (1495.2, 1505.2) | 83.4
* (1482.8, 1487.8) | 89.7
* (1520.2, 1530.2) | 90.1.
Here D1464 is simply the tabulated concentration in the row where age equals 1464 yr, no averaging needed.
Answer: 77.28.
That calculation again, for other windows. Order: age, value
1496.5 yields 86.4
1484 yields 89.77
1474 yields 79.36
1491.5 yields 91.49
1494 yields 88.86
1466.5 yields 75.17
